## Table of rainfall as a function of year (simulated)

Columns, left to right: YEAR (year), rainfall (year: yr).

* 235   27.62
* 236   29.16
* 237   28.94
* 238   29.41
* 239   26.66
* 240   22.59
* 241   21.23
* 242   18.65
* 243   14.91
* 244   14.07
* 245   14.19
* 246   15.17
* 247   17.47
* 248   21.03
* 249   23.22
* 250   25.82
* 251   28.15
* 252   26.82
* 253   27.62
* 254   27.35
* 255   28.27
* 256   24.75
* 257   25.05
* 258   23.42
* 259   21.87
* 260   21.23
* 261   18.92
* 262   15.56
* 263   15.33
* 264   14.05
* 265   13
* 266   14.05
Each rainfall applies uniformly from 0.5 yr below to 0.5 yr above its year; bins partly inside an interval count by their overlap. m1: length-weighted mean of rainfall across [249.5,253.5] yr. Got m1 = 27.1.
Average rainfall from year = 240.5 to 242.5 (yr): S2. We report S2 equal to 19.9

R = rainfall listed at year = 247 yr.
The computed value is 17.47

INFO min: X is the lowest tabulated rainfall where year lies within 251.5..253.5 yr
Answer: 26.82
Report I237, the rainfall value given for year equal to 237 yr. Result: 28.94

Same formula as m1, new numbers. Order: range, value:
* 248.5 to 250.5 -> 24.5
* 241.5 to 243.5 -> 16.8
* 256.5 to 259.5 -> 23.4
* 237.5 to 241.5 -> 25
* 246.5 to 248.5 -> 19.2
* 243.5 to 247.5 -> 15.2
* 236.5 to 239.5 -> 28.3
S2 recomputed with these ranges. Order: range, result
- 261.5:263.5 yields 15.4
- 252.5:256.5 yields 27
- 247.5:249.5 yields 22.1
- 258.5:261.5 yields 20.7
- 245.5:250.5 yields 20.5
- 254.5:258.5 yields 25.4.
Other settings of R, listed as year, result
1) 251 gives 28.15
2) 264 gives 14.05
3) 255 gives 28.27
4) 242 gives 18.65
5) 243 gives 14.91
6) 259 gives 21.87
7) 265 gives 13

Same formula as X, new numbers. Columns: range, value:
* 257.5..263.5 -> 15.33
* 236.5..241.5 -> 21.23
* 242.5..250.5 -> 14.07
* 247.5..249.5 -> 21.03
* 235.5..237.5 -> 28.94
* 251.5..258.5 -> 23.42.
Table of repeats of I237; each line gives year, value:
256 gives 24.75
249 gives 23.22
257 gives 25.05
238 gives 29.41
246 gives 15.17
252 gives 26.82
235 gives 27.62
